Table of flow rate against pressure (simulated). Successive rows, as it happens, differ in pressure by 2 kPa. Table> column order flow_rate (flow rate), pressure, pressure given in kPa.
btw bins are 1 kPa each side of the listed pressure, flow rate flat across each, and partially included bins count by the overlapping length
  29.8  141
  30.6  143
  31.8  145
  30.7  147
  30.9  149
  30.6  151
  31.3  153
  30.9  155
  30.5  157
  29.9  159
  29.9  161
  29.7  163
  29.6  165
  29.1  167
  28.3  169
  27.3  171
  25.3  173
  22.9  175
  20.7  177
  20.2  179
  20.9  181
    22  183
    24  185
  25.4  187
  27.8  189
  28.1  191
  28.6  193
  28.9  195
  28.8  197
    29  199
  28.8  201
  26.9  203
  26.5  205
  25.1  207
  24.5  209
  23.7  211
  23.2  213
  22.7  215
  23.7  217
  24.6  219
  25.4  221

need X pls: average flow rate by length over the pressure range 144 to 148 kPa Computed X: 31.2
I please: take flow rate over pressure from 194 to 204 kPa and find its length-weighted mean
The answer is 28.5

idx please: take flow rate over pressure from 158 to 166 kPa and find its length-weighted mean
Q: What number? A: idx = 29.8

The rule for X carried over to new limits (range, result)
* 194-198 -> 28.9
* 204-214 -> 24.6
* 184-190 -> 25.7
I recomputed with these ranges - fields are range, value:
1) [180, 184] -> 21.4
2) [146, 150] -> 30.8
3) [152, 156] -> 31.1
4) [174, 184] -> 21.3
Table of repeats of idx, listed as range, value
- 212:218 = 23.2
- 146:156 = 30.9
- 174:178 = 21.8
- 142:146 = 31.2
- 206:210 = 24.8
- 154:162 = 30.3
